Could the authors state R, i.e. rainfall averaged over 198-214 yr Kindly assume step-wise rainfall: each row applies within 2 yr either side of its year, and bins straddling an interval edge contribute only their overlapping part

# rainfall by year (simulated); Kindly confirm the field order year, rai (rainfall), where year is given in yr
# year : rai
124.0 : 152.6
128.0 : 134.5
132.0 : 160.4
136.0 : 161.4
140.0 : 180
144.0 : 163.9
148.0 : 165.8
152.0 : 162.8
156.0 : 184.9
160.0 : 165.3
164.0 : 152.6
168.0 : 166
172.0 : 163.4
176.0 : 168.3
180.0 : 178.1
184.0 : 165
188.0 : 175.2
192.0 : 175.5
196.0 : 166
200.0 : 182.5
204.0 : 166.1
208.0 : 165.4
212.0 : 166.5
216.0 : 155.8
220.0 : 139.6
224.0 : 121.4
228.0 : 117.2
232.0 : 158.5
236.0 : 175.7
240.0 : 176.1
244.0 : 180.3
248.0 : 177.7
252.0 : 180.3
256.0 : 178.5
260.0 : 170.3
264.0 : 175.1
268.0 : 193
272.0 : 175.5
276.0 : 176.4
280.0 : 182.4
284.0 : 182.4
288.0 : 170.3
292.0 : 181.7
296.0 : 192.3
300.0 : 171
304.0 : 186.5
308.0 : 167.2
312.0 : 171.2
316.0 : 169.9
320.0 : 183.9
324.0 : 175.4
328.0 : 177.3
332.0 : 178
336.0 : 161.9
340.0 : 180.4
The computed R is 170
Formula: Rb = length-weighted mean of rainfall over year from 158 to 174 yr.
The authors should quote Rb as 162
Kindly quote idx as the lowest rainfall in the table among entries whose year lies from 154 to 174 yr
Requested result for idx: 152.6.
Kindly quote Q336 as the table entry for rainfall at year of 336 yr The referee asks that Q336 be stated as 161.9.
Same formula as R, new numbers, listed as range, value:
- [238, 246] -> 178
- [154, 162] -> 175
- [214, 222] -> 148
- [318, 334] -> 179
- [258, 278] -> 178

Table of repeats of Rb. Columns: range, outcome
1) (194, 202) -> 174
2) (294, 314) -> 178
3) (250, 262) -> 176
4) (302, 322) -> 176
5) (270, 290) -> 177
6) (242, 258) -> 179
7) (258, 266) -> 173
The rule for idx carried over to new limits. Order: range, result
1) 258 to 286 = 170.3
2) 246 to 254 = 177.7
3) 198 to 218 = 155.8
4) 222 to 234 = 117.2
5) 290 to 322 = 167.2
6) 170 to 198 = 163.4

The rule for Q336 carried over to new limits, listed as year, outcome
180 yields 178.1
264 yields 175.1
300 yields 171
